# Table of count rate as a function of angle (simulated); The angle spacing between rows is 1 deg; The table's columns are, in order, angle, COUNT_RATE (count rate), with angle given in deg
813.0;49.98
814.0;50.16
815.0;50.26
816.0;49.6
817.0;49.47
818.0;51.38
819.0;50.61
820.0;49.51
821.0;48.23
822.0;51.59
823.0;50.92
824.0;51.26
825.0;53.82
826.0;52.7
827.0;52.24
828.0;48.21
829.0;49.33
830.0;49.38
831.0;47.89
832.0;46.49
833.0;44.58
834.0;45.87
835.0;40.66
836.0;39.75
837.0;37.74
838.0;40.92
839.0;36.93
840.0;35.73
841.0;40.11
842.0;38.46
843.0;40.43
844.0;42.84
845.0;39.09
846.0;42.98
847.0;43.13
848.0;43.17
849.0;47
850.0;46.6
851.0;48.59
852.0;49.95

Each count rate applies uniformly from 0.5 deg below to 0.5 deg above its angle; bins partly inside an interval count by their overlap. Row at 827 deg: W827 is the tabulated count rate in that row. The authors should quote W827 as 52.24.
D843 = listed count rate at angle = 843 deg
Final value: 40.43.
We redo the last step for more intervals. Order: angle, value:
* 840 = 35.73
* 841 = 40.11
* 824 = 51.26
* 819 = 50.61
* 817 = 49.47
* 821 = 48.23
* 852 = 49.95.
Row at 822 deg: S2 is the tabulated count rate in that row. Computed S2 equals 51.59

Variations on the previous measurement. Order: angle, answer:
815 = 50.26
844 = 42.84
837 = 37.74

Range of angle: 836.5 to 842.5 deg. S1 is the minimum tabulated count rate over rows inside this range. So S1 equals 35.73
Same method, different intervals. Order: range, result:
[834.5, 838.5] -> 37.74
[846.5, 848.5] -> 43.13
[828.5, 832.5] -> 46.49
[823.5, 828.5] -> 48.21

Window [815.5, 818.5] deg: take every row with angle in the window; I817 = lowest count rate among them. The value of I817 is 49.47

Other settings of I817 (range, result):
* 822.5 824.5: 50.92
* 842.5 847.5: 39.09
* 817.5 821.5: 48.23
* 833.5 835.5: 40.66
